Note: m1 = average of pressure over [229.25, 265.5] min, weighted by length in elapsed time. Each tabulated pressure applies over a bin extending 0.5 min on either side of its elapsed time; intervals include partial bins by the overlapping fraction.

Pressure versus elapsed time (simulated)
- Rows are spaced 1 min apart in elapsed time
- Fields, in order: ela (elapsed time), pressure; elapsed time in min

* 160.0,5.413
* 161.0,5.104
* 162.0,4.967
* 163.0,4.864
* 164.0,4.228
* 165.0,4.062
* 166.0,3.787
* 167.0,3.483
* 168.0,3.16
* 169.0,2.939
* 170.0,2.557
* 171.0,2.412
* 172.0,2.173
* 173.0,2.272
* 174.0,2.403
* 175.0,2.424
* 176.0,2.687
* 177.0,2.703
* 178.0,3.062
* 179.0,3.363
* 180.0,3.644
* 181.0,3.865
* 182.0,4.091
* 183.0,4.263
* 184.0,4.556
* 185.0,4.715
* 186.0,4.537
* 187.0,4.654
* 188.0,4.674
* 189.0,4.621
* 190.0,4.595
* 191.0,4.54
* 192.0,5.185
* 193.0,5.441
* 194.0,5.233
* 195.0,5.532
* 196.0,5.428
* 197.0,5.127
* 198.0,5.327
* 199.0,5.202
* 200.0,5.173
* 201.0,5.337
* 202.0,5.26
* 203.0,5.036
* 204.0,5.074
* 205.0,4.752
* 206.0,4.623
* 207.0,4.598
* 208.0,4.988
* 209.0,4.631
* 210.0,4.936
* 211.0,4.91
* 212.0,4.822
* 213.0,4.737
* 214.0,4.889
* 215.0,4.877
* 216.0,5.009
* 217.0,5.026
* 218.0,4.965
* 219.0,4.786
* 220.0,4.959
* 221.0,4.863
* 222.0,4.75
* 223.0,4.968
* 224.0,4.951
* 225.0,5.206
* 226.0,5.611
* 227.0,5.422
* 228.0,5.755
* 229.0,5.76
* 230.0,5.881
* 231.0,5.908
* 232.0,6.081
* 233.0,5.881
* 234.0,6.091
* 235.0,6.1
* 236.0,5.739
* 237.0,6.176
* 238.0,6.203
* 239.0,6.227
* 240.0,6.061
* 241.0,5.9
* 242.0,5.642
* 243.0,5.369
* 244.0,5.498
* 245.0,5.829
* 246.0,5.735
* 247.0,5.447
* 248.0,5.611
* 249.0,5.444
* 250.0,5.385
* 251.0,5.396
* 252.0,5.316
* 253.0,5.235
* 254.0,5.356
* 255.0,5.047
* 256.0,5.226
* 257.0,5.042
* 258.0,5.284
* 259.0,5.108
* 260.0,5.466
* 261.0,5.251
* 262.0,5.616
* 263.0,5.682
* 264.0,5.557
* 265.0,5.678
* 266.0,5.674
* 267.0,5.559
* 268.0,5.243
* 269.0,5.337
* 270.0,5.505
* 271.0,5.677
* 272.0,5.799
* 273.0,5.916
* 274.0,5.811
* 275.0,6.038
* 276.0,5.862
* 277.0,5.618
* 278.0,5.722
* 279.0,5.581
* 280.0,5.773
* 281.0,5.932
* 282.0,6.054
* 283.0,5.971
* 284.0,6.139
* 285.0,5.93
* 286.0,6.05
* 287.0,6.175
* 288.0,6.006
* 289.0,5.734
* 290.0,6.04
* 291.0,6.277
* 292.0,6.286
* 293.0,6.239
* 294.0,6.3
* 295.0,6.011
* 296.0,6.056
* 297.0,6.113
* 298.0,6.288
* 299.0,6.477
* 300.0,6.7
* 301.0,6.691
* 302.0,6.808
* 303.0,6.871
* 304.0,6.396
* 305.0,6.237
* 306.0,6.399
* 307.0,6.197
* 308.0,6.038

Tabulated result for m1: 5.63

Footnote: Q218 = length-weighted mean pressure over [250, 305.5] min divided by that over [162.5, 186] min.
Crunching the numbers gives 1.71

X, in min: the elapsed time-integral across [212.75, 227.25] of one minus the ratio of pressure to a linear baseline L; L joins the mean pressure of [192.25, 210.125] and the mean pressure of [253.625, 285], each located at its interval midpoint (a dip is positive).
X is 0.7 min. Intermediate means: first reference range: 5.1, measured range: 5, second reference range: 5.6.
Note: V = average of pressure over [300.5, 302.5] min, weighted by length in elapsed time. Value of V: 6.75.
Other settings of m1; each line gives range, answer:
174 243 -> 4.96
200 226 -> 4.94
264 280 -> 5.67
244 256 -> 5.43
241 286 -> 5.59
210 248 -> 5.46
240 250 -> 5.62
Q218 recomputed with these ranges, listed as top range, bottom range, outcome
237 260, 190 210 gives 1.09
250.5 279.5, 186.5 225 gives 1.11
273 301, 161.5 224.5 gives 1.38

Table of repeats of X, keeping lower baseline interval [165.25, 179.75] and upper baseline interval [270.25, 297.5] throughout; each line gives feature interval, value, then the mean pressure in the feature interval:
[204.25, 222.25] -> -3.88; 4.84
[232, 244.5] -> -3.29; 5.91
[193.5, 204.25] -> -5.00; 5.25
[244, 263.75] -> -1.08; 5.4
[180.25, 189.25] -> -3.43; 4.41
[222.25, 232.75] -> -2.75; 5.54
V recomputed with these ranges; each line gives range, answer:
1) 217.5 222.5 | 4.86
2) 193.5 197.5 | 5.33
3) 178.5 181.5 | 3.62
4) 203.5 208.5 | 4.81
